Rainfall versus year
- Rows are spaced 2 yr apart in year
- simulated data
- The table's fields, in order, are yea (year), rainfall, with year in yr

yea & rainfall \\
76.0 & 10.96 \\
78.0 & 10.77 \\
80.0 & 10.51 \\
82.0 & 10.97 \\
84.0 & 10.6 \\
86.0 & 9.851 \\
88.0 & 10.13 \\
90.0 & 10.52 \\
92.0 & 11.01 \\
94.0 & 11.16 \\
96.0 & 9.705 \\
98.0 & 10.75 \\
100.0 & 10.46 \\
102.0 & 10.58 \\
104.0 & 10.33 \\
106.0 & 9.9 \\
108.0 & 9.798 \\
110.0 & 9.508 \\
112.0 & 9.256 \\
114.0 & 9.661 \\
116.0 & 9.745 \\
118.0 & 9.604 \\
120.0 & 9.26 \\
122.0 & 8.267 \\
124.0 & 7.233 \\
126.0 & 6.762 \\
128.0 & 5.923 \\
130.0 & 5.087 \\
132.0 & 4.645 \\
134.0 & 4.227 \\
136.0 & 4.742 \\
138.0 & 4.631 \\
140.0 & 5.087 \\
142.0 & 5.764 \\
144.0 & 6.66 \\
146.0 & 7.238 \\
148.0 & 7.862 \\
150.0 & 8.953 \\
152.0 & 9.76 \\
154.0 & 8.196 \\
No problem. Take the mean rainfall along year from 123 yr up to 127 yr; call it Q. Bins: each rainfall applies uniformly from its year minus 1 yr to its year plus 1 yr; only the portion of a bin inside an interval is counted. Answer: 7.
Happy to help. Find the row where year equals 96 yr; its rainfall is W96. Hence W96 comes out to 9.705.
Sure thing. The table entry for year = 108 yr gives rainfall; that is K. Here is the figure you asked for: 9.798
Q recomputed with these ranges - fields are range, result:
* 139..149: 6.52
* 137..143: 5.16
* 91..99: 10.7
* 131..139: 4.56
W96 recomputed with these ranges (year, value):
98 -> 10.75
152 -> 9.76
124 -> 7.233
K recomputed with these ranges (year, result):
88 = 10.13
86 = 9.851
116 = 9.745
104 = 10.33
